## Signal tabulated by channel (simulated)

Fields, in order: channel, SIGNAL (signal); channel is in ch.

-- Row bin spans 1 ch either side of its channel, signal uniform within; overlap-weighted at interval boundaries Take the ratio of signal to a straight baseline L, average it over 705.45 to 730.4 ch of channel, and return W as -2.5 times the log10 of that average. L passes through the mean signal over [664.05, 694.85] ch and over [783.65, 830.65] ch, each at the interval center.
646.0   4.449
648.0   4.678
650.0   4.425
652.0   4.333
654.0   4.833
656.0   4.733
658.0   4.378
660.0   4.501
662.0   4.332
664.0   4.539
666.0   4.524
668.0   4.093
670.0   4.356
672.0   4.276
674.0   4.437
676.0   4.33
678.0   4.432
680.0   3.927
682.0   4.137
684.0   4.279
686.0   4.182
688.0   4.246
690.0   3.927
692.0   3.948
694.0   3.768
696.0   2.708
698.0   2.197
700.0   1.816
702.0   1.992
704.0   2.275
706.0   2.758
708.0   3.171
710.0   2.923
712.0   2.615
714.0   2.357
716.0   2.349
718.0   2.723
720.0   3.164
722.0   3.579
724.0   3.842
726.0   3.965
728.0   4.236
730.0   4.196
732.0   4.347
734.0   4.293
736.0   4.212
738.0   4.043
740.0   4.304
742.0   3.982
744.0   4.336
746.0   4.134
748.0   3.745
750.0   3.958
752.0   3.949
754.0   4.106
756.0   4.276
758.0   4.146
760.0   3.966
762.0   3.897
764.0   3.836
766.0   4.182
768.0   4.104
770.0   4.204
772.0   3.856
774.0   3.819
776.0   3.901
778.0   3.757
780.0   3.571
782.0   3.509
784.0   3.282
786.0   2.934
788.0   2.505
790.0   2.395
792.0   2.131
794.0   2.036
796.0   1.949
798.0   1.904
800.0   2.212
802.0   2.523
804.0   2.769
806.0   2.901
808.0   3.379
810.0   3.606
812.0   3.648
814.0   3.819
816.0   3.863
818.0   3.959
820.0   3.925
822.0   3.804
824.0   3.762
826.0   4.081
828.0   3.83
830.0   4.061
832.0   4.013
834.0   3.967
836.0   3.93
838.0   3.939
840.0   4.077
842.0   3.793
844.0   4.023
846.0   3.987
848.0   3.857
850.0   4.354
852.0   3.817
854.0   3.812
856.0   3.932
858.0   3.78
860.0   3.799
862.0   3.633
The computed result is 0.20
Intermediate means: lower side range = 4.2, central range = 3.21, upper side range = 3.13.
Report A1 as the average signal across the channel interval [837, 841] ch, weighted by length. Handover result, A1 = 4.01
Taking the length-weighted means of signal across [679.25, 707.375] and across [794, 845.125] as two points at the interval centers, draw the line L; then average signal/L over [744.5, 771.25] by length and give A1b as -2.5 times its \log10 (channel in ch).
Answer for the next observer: -0.19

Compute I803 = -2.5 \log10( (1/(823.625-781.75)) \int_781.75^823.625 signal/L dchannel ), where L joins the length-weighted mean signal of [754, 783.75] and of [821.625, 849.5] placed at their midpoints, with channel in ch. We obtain 0.29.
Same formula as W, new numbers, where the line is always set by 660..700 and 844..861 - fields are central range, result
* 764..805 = 0.26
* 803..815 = 0.17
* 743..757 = -0.03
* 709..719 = 0.46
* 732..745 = -0.06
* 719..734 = 0.01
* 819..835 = 0.00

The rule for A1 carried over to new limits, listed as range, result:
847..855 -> 3.96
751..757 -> 4.11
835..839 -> 3.93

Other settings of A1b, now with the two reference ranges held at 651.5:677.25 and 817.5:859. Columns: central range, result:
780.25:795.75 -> 0.45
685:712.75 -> 0.39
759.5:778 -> 0.05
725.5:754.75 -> 0.03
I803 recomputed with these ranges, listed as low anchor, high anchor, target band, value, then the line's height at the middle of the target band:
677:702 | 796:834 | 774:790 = 0.04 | 3.46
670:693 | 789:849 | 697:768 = 0.10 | 3.9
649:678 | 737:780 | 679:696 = 0.09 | 4.33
